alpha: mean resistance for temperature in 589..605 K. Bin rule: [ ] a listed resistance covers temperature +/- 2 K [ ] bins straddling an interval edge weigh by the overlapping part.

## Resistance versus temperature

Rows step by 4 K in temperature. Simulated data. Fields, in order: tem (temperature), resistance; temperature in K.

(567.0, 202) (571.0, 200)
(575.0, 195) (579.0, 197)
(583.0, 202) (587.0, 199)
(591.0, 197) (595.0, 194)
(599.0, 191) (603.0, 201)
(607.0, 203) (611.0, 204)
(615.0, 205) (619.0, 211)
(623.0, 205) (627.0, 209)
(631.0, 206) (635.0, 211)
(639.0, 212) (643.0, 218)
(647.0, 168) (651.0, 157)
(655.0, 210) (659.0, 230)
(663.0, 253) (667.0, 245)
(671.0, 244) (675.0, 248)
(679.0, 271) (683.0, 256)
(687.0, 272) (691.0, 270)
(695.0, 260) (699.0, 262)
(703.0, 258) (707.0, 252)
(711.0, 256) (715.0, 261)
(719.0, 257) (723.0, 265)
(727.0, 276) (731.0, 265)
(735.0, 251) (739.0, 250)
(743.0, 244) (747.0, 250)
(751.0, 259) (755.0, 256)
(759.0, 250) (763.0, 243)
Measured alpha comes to 196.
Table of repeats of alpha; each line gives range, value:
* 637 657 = 193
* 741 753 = 251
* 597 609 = 198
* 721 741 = 261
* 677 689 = 266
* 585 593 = 198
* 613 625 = 207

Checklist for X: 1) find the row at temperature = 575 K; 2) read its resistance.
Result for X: 195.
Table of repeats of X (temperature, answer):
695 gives 260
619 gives 211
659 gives 230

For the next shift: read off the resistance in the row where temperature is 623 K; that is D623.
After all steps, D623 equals 205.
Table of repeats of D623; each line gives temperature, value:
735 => 251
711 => 256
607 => 203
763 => 243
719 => 257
